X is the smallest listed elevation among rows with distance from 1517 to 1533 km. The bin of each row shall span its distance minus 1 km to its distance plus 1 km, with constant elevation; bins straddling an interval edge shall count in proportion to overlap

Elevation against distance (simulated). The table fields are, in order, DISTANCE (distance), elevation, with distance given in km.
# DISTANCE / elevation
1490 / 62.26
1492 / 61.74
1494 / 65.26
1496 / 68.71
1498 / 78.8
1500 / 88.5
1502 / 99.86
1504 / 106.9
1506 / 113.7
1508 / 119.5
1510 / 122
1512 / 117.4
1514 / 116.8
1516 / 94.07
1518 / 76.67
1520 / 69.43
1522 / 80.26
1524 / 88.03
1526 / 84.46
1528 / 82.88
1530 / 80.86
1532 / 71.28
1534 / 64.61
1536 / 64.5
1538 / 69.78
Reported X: 69.43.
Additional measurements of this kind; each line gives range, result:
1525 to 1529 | 82.88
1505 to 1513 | 113.7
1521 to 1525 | 80.26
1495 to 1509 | 68.71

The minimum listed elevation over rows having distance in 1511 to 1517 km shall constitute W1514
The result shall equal 94.07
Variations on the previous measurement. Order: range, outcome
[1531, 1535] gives 64.61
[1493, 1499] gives 65.26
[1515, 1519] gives 76.67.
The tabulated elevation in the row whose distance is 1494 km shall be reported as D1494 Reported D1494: 65.26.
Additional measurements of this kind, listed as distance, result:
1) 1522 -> 80.26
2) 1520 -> 69.43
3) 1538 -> 69.78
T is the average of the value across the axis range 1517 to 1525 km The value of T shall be 78.6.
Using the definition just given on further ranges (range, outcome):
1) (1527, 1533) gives 78.3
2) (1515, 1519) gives 85.4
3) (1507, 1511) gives 121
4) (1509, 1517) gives 113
